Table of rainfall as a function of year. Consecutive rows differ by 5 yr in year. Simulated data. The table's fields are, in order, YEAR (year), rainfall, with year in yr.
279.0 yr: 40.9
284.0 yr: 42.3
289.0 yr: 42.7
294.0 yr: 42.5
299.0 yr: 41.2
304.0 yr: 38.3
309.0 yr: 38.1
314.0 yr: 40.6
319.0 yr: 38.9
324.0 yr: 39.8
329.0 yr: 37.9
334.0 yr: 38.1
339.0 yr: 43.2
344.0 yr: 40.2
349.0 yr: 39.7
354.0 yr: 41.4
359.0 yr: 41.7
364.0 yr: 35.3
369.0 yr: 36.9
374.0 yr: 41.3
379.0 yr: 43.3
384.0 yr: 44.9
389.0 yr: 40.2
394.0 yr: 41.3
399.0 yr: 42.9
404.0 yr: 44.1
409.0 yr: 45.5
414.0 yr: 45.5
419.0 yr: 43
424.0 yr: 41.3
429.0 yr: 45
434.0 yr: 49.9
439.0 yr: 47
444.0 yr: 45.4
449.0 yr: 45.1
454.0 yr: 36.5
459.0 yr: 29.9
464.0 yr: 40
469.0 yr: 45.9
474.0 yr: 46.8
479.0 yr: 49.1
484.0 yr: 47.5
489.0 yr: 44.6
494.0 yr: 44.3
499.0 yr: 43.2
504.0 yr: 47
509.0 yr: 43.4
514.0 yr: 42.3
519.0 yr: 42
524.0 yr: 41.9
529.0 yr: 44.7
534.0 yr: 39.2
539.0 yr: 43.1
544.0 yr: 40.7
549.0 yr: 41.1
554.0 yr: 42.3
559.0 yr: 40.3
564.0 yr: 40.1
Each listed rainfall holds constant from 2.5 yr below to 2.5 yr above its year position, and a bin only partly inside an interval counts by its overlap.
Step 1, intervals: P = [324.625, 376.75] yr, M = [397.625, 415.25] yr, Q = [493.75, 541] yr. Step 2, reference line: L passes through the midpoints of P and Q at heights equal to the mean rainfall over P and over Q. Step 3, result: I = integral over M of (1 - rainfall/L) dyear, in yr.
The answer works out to -1.63 yr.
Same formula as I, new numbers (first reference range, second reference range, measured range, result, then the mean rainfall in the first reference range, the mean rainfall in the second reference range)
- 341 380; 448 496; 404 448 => -3.8 yr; 39.9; 42.9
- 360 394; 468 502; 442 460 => 1.8 yr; 40.4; 45.9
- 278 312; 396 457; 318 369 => 3.1 yr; 40.9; 44.1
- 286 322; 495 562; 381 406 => -0.9 yr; 40.3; 42.4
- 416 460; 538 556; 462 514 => -3.3 yr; 43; 41.7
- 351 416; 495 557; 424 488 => -2.6 yr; 41.8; 42.6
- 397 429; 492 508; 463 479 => -0.3 yr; 43.8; 44.7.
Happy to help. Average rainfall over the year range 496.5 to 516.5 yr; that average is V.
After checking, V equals 44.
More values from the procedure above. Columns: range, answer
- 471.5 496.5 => 46.5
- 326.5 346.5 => 39.9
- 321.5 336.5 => 38.6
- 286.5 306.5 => 41.2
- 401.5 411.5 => 44.8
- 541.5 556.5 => 41.4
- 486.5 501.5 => 44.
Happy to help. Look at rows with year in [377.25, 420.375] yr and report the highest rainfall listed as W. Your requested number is 45.5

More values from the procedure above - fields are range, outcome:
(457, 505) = 49.1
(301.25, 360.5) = 43.2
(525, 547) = 44.7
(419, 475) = 49.9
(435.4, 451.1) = 47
